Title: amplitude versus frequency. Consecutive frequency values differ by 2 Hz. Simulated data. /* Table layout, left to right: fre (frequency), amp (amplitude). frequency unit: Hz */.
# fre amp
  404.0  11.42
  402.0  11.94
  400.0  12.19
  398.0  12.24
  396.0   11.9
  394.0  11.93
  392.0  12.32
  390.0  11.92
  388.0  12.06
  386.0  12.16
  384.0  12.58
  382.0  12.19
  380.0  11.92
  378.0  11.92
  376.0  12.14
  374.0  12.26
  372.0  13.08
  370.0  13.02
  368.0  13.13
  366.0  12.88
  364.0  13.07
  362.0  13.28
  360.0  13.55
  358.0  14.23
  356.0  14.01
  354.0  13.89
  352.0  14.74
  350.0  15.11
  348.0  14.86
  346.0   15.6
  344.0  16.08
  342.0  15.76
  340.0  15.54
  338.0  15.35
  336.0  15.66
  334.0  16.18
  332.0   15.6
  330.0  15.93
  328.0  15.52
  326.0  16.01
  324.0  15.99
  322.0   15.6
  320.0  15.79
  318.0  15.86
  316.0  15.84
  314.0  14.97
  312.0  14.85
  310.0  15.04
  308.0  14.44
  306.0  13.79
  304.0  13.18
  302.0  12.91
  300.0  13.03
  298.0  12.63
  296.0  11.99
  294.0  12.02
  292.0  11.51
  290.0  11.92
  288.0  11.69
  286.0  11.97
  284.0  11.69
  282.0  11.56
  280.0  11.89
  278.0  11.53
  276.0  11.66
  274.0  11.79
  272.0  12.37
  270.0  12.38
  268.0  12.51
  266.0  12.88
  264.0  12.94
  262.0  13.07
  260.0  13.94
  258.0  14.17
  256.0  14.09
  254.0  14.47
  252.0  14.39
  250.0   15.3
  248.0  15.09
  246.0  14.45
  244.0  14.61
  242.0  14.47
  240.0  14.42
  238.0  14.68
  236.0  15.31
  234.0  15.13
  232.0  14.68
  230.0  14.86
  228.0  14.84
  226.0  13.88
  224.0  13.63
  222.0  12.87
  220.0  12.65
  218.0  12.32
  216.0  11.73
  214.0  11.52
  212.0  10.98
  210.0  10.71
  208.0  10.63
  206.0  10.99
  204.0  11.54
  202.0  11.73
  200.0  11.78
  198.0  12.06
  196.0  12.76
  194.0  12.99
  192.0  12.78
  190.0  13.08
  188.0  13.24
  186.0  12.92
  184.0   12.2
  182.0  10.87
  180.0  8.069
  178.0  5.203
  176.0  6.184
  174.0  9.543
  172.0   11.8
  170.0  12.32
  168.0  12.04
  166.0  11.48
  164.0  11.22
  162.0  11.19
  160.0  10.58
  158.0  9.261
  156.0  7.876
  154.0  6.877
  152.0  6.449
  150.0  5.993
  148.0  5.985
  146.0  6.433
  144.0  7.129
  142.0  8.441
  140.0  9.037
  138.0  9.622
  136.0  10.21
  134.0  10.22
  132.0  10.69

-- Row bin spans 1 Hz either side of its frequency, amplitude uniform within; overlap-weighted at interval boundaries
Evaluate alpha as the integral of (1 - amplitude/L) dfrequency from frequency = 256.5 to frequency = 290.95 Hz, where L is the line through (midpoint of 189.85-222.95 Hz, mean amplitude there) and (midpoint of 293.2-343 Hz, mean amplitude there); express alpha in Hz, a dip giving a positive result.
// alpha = 3.2 Hz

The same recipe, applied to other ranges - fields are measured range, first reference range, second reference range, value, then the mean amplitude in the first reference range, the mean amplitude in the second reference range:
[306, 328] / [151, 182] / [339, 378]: -4.1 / 9.39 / 14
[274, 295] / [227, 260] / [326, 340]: 4.7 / 14.7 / 15.7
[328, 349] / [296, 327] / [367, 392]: -3.0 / 14.6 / 12.4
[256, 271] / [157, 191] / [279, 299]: -2.0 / 10.7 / 11.9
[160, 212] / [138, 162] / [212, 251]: -3.4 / 7.87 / 13.9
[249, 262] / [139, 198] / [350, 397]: -3.7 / 9.83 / 12.8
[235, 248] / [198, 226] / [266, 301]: -3.0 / 11.9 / 12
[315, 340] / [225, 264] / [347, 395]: -4.2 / 14.5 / 13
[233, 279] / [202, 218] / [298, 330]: -3.4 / 11.3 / 14.8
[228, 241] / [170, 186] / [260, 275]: -3.8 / 9.56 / 12.7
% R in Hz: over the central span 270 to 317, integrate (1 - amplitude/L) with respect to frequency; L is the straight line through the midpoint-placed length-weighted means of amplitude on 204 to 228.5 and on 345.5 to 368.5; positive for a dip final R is 1.4 Hz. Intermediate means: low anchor 12.1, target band 12.8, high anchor 14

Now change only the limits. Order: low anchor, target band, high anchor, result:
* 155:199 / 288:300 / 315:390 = 0.97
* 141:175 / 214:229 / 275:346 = -2.50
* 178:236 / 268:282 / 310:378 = 1.60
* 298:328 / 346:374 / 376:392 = -1.60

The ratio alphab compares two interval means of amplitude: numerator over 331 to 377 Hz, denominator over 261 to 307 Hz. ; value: 1.16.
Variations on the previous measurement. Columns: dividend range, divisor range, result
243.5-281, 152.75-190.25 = 1.30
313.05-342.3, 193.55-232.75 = 1.26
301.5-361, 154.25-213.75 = 1.38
